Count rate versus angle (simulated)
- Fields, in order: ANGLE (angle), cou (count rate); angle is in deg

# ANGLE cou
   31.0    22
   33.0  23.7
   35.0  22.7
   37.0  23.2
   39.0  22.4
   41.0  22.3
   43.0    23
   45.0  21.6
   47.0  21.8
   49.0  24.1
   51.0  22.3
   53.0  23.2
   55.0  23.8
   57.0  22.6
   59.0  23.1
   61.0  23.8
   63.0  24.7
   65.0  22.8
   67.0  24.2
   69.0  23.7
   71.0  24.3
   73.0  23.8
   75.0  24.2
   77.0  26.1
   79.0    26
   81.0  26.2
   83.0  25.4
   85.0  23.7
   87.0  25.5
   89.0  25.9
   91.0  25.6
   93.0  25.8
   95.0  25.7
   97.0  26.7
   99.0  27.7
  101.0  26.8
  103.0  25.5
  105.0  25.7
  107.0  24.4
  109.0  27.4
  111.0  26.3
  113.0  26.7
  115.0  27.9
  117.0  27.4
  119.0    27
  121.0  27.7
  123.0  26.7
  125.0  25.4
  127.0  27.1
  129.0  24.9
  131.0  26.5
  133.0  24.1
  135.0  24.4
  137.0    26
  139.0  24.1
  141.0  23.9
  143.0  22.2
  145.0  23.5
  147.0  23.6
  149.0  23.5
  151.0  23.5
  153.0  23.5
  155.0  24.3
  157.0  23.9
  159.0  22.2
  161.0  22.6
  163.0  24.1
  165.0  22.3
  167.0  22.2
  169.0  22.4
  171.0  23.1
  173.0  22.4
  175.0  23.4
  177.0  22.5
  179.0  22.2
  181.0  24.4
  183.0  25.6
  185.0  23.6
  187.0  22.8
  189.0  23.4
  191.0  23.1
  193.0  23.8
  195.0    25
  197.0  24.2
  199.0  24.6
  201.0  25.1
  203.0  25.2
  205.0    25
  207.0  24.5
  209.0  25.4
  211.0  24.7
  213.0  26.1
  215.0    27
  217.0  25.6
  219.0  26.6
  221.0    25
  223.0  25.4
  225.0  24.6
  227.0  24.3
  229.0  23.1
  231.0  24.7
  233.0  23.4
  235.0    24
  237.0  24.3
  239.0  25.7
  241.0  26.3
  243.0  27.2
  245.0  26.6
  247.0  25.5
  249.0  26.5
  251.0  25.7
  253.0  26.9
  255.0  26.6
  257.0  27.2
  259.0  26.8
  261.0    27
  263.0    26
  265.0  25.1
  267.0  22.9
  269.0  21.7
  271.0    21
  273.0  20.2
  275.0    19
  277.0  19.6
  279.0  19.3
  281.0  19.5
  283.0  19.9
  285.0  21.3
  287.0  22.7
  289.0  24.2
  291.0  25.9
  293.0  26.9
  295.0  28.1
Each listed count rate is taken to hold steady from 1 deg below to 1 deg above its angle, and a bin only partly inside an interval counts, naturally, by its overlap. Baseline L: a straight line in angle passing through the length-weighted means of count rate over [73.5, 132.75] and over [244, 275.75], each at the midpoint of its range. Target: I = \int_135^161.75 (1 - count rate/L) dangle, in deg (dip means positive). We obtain 2.14 deg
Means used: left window 26.1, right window 24.7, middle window 23.6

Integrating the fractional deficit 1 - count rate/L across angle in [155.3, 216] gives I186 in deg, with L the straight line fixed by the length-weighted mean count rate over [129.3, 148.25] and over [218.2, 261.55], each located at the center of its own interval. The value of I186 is 2.4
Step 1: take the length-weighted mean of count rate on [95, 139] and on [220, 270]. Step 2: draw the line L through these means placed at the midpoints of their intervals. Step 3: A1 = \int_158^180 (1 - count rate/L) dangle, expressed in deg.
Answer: 2.71 deg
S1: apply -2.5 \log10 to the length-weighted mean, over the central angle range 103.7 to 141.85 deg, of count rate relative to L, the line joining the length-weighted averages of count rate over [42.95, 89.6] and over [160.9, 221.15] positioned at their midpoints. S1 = -0.08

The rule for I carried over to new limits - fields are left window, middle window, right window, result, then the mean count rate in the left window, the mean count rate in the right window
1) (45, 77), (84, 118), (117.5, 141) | -1.81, 23.5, 25.8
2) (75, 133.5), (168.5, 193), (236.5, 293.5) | 1.79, 26.1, 24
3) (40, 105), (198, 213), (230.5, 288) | -0.60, 24.5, 23.9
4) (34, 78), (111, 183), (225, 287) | -2.38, 23.4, 23.9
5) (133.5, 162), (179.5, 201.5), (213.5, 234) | 0.30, 23.7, 25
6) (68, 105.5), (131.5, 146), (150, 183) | -0.09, 25.5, 23.1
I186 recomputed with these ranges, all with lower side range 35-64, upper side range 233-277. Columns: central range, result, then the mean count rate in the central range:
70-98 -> -2.5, 25.3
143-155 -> 0.2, 23.5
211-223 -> -0.7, 25.9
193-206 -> -0.3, 24.8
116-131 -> -1.9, 26.6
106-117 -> -1.5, 26.6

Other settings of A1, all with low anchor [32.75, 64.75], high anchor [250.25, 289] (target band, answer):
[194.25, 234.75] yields -3.3 deg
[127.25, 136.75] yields -0.9 deg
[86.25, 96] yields -1.1 deg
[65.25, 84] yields -1.5 deg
